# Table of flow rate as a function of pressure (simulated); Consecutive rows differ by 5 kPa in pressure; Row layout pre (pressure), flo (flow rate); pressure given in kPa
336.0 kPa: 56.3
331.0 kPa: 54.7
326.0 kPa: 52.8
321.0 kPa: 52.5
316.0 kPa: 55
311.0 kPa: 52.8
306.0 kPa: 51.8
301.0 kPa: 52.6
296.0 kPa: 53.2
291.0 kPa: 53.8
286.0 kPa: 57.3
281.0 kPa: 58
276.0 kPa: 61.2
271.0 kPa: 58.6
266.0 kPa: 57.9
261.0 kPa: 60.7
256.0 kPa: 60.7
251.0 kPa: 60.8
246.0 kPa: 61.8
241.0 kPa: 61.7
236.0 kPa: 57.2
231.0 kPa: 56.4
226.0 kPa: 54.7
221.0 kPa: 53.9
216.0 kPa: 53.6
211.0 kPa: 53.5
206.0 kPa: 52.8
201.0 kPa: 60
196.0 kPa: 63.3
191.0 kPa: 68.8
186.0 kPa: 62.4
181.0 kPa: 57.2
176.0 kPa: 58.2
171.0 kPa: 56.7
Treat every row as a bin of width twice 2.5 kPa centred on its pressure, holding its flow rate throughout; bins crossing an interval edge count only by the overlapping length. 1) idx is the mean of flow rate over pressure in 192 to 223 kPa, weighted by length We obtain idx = 56.8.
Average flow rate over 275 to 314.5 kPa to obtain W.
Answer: 54.9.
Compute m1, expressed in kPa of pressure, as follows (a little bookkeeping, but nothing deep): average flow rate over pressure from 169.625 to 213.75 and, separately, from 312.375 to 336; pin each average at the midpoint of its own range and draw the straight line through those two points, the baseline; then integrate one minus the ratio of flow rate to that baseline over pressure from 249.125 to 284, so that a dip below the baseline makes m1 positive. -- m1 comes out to -2.1 kPa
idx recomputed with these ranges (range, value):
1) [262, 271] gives 58.6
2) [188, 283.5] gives 58.7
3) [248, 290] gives 59.2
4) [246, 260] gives 60.9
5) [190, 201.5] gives 64.1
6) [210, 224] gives 53.7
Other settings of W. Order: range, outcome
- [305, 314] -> 52.5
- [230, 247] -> 59.3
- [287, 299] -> 53.9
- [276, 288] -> 58.4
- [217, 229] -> 54.3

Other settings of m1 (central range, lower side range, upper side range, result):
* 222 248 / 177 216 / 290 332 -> -0.38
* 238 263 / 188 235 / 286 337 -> -2.27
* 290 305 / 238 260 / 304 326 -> 0.59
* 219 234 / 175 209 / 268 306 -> 0.95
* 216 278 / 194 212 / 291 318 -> -3.32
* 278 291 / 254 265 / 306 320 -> 0.00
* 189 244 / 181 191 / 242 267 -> 3.59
